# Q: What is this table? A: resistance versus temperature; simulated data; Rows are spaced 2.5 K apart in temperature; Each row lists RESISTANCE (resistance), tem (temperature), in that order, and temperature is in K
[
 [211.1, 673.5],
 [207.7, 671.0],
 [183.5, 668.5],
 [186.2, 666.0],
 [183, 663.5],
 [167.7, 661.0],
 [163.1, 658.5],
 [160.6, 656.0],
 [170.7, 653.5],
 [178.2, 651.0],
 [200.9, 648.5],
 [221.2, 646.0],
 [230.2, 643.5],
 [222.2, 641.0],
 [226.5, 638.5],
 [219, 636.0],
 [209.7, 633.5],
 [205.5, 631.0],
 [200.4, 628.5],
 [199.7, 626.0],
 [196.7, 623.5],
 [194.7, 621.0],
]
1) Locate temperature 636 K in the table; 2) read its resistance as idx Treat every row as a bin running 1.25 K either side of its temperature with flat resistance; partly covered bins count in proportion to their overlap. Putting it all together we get 219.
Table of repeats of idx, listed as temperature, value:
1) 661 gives 167.7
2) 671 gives 207.7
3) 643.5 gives 230.2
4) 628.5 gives 200.4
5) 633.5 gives 209.7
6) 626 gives 199.7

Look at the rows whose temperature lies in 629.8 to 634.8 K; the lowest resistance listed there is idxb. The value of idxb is 205.5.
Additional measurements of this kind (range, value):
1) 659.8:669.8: 167.7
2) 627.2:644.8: 200.4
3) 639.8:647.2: 221.2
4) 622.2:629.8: 196.7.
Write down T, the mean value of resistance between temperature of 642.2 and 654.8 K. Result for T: 200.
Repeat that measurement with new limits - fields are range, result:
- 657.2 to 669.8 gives 177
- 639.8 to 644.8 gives 226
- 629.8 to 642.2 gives 217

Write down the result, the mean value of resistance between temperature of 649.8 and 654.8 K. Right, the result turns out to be 174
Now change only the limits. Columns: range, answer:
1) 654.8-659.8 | 162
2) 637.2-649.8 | 220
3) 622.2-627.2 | 198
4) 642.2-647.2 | 226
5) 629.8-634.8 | 208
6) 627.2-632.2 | 203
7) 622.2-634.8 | 202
